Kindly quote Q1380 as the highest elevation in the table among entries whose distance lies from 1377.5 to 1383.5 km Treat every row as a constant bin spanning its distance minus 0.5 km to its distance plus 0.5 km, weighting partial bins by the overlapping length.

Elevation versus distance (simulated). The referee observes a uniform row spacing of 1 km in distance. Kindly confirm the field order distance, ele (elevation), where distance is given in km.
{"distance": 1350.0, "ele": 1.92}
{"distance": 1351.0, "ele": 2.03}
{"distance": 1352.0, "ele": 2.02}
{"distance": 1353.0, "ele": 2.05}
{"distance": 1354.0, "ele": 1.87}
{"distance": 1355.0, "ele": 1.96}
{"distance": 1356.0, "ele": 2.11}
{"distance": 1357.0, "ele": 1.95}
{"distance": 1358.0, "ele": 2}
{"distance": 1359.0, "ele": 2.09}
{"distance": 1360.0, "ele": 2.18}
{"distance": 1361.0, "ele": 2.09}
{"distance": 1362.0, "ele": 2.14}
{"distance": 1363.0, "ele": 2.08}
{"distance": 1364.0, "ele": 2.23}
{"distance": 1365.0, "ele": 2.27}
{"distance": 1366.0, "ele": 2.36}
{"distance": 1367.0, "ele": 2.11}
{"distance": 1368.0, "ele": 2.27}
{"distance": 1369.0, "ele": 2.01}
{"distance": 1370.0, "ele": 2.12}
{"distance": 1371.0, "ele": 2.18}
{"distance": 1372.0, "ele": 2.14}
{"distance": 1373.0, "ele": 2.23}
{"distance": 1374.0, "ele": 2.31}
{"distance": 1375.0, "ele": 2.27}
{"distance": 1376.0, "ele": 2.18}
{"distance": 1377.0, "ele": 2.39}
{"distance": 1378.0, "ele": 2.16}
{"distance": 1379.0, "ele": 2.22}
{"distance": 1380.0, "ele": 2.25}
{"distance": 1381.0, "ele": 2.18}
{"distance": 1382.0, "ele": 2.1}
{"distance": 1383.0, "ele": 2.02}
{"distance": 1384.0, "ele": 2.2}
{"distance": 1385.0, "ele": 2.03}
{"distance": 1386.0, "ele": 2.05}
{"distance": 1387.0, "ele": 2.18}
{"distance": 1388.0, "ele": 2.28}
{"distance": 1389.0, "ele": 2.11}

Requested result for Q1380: 2.25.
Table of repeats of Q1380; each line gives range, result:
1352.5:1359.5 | 2.11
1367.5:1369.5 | 2.27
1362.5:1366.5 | 2.36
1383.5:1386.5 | 2.2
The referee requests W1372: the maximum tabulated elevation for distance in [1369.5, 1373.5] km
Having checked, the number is 2.23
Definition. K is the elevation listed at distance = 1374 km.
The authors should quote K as 2.31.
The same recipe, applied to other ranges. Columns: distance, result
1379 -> 2.22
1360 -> 2.18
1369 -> 2.01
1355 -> 1.96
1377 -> 2.39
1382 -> 2.1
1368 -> 2.27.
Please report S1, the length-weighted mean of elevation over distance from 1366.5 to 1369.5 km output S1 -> 2.13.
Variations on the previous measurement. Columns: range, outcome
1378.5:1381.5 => 2.22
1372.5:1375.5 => 2.27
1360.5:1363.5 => 2.1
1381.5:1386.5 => 2.08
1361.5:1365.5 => 2.18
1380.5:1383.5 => 2.1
